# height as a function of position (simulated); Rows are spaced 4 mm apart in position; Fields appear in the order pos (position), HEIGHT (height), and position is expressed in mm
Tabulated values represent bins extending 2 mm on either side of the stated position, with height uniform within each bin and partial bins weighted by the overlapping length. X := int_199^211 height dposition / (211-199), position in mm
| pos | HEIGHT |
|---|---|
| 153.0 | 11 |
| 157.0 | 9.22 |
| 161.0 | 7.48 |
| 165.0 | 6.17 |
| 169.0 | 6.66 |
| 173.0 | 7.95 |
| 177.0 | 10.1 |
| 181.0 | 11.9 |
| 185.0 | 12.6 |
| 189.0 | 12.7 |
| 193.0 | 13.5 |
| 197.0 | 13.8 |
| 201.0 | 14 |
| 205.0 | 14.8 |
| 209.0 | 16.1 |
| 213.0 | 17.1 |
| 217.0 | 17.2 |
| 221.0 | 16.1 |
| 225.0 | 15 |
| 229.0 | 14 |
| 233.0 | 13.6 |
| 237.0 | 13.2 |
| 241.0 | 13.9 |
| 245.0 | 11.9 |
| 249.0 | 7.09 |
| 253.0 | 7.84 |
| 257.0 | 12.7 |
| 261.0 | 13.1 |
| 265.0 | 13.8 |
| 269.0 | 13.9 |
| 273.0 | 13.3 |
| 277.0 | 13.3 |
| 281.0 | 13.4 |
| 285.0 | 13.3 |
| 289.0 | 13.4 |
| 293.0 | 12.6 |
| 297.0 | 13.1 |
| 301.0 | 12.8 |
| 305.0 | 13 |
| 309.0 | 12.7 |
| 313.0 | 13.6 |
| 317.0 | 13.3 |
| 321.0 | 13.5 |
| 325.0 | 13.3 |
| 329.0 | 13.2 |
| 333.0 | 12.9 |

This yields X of 15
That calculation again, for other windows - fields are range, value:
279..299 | 13.2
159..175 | 7.06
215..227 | 16.1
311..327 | 13.4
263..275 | 13.7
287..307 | 13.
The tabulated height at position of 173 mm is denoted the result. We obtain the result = 7.95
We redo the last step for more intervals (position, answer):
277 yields 13.3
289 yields 13.4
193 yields 13.5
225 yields 15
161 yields 7.48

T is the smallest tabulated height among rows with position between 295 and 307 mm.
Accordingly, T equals 12.8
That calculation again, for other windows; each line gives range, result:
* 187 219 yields 12.7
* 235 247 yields 11.9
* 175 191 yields 10.1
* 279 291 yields 13.3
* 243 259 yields 7.09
